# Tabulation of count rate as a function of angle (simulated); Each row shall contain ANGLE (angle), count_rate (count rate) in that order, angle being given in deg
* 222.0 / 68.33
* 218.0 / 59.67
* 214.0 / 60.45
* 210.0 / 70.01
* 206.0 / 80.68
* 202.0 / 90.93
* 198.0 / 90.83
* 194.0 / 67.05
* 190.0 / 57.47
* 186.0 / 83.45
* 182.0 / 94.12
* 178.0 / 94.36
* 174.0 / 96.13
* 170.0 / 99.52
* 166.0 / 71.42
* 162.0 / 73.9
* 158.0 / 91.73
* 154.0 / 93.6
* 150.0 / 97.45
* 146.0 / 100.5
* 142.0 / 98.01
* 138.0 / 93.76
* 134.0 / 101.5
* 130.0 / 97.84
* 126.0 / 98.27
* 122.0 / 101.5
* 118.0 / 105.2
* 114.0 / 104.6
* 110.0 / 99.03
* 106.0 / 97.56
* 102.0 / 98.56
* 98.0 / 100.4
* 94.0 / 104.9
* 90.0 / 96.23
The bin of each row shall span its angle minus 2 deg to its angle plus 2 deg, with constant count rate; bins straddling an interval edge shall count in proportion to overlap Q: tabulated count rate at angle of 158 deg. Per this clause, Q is 91.73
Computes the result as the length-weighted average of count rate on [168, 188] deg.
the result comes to 93.5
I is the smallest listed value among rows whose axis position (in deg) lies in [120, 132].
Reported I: 97.84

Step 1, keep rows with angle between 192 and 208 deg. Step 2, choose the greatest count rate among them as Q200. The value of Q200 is 90.93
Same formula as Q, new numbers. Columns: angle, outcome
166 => 71.42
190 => 57.47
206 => 80.68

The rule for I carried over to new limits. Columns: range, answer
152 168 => 71.42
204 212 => 70.01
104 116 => 97.56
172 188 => 83.45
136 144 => 93.76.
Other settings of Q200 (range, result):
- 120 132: 101.5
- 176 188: 94.36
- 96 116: 104.6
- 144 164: 100.5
